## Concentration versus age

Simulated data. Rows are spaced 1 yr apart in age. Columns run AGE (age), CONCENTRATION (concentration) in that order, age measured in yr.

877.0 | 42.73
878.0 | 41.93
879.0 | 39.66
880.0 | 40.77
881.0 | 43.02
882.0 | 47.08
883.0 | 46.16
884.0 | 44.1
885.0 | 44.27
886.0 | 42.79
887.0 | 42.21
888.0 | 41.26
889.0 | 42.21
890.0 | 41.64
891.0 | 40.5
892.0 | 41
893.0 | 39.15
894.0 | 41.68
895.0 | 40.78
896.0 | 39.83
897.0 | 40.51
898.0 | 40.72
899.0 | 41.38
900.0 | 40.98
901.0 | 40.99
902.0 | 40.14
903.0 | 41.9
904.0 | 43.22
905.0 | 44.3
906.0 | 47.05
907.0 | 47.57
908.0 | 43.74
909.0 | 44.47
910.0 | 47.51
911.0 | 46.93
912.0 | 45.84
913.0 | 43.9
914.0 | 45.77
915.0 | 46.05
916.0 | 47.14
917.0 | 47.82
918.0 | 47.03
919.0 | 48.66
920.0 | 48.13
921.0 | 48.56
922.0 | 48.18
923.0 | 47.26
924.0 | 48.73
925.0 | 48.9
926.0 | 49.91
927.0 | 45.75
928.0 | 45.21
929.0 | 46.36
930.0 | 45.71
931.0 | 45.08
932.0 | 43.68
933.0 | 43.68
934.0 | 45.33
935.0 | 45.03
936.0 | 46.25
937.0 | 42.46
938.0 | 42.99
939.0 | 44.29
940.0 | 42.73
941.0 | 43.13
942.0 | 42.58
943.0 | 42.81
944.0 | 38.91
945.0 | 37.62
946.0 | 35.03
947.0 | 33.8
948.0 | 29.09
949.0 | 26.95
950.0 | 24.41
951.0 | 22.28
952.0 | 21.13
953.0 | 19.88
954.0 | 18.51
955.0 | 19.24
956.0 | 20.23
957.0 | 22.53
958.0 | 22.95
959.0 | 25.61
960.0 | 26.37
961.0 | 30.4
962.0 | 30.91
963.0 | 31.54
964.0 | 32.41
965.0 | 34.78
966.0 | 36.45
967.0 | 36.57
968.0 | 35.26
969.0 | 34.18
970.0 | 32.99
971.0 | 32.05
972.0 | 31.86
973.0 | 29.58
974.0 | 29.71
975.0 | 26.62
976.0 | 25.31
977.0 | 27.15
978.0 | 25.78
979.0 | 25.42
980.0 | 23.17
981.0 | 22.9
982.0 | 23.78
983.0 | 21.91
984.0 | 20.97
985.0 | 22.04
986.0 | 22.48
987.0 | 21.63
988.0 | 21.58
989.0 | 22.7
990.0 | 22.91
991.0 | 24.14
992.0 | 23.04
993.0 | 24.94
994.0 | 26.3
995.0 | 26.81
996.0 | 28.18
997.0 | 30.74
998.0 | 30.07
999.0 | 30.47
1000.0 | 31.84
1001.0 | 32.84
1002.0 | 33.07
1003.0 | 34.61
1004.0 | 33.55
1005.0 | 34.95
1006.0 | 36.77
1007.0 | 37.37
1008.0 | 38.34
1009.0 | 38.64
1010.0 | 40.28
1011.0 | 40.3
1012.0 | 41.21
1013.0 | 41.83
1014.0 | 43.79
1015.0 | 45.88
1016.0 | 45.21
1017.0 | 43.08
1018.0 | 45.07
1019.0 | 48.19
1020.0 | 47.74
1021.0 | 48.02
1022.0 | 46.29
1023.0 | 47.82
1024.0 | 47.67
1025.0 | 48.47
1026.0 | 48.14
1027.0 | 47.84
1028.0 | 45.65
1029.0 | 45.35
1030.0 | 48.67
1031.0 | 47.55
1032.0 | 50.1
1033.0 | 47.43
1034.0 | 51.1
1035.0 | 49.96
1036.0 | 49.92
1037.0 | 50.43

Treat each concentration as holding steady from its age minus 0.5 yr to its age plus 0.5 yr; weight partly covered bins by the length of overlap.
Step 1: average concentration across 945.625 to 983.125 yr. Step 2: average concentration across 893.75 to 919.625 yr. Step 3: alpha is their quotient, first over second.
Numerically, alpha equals 0.6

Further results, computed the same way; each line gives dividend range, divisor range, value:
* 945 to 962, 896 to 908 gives 0.60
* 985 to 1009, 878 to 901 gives 0.70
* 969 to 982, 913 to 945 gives 0.61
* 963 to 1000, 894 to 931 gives 0.61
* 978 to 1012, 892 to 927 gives 0.64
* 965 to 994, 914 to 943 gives 0.58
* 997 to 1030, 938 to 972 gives 1.32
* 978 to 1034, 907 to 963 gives 0.92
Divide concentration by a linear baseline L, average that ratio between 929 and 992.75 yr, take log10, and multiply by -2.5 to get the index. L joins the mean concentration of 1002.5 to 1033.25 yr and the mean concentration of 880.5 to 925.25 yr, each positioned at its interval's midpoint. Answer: 0.38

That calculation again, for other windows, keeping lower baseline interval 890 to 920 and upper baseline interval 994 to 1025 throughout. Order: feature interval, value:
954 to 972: 0.36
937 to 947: 0.03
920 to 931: -0.11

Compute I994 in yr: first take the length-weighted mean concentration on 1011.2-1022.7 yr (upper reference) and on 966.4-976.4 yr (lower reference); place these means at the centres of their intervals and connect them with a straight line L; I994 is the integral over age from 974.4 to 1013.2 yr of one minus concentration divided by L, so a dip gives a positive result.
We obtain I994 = 9.5 yr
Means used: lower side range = 31.5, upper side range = 45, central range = 29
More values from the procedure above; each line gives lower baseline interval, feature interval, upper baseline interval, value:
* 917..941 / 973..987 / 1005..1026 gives 6.3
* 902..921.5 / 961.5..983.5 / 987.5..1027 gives 5.8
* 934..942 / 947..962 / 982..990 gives 5.0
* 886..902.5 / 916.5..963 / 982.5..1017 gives -0.7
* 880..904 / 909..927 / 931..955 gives -3.9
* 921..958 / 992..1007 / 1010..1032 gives 4.4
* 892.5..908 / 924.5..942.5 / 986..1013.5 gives -3.0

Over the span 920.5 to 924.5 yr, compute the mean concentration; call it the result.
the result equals 48.2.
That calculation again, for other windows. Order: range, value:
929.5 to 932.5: 44.8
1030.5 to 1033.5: 48.4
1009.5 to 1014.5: 41.5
